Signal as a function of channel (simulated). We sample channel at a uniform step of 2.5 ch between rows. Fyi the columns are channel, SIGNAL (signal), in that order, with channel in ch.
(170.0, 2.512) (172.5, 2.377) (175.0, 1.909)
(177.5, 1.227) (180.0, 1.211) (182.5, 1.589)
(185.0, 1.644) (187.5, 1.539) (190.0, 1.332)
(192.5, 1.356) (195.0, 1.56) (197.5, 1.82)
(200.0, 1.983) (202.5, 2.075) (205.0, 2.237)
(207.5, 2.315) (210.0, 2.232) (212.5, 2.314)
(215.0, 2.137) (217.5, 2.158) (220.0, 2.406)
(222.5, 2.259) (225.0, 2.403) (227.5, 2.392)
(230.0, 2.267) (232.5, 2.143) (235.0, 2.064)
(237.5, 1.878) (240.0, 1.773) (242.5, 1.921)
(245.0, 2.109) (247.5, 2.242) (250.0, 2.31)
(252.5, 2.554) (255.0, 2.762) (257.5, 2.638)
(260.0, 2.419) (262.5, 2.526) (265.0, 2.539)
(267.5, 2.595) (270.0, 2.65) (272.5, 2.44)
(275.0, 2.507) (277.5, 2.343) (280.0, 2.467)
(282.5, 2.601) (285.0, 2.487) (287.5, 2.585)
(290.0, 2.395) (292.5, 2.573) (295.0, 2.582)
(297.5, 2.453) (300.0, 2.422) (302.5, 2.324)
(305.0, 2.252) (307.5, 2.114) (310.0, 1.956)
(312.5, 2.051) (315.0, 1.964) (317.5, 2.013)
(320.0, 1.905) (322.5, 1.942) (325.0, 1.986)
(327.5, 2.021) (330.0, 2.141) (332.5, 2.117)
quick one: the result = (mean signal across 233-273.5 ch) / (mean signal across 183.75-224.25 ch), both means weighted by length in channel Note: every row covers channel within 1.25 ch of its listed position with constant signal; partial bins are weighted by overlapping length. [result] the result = 1.2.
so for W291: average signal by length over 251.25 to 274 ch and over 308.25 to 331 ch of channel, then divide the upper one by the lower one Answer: 0.78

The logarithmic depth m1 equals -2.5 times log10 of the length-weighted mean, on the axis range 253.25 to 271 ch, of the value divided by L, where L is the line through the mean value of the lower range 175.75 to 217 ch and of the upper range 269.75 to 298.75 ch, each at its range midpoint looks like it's -0.118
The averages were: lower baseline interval 1.79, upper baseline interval 2.5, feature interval 2.59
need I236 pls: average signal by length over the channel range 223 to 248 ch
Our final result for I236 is 2.12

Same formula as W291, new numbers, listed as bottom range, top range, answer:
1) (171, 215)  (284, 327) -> 1.23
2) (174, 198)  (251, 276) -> 1.70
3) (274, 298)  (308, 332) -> 0.80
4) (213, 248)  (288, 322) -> 1.04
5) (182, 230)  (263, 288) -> 1.26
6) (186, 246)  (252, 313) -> 1.21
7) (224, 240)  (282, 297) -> 1.17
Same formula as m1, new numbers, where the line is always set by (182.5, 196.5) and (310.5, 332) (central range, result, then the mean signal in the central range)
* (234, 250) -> -0.19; 2.02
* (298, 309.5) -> -0.17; 2.27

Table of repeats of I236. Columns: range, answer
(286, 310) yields 2.39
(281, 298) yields 2.53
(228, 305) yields 2.38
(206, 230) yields 2.29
